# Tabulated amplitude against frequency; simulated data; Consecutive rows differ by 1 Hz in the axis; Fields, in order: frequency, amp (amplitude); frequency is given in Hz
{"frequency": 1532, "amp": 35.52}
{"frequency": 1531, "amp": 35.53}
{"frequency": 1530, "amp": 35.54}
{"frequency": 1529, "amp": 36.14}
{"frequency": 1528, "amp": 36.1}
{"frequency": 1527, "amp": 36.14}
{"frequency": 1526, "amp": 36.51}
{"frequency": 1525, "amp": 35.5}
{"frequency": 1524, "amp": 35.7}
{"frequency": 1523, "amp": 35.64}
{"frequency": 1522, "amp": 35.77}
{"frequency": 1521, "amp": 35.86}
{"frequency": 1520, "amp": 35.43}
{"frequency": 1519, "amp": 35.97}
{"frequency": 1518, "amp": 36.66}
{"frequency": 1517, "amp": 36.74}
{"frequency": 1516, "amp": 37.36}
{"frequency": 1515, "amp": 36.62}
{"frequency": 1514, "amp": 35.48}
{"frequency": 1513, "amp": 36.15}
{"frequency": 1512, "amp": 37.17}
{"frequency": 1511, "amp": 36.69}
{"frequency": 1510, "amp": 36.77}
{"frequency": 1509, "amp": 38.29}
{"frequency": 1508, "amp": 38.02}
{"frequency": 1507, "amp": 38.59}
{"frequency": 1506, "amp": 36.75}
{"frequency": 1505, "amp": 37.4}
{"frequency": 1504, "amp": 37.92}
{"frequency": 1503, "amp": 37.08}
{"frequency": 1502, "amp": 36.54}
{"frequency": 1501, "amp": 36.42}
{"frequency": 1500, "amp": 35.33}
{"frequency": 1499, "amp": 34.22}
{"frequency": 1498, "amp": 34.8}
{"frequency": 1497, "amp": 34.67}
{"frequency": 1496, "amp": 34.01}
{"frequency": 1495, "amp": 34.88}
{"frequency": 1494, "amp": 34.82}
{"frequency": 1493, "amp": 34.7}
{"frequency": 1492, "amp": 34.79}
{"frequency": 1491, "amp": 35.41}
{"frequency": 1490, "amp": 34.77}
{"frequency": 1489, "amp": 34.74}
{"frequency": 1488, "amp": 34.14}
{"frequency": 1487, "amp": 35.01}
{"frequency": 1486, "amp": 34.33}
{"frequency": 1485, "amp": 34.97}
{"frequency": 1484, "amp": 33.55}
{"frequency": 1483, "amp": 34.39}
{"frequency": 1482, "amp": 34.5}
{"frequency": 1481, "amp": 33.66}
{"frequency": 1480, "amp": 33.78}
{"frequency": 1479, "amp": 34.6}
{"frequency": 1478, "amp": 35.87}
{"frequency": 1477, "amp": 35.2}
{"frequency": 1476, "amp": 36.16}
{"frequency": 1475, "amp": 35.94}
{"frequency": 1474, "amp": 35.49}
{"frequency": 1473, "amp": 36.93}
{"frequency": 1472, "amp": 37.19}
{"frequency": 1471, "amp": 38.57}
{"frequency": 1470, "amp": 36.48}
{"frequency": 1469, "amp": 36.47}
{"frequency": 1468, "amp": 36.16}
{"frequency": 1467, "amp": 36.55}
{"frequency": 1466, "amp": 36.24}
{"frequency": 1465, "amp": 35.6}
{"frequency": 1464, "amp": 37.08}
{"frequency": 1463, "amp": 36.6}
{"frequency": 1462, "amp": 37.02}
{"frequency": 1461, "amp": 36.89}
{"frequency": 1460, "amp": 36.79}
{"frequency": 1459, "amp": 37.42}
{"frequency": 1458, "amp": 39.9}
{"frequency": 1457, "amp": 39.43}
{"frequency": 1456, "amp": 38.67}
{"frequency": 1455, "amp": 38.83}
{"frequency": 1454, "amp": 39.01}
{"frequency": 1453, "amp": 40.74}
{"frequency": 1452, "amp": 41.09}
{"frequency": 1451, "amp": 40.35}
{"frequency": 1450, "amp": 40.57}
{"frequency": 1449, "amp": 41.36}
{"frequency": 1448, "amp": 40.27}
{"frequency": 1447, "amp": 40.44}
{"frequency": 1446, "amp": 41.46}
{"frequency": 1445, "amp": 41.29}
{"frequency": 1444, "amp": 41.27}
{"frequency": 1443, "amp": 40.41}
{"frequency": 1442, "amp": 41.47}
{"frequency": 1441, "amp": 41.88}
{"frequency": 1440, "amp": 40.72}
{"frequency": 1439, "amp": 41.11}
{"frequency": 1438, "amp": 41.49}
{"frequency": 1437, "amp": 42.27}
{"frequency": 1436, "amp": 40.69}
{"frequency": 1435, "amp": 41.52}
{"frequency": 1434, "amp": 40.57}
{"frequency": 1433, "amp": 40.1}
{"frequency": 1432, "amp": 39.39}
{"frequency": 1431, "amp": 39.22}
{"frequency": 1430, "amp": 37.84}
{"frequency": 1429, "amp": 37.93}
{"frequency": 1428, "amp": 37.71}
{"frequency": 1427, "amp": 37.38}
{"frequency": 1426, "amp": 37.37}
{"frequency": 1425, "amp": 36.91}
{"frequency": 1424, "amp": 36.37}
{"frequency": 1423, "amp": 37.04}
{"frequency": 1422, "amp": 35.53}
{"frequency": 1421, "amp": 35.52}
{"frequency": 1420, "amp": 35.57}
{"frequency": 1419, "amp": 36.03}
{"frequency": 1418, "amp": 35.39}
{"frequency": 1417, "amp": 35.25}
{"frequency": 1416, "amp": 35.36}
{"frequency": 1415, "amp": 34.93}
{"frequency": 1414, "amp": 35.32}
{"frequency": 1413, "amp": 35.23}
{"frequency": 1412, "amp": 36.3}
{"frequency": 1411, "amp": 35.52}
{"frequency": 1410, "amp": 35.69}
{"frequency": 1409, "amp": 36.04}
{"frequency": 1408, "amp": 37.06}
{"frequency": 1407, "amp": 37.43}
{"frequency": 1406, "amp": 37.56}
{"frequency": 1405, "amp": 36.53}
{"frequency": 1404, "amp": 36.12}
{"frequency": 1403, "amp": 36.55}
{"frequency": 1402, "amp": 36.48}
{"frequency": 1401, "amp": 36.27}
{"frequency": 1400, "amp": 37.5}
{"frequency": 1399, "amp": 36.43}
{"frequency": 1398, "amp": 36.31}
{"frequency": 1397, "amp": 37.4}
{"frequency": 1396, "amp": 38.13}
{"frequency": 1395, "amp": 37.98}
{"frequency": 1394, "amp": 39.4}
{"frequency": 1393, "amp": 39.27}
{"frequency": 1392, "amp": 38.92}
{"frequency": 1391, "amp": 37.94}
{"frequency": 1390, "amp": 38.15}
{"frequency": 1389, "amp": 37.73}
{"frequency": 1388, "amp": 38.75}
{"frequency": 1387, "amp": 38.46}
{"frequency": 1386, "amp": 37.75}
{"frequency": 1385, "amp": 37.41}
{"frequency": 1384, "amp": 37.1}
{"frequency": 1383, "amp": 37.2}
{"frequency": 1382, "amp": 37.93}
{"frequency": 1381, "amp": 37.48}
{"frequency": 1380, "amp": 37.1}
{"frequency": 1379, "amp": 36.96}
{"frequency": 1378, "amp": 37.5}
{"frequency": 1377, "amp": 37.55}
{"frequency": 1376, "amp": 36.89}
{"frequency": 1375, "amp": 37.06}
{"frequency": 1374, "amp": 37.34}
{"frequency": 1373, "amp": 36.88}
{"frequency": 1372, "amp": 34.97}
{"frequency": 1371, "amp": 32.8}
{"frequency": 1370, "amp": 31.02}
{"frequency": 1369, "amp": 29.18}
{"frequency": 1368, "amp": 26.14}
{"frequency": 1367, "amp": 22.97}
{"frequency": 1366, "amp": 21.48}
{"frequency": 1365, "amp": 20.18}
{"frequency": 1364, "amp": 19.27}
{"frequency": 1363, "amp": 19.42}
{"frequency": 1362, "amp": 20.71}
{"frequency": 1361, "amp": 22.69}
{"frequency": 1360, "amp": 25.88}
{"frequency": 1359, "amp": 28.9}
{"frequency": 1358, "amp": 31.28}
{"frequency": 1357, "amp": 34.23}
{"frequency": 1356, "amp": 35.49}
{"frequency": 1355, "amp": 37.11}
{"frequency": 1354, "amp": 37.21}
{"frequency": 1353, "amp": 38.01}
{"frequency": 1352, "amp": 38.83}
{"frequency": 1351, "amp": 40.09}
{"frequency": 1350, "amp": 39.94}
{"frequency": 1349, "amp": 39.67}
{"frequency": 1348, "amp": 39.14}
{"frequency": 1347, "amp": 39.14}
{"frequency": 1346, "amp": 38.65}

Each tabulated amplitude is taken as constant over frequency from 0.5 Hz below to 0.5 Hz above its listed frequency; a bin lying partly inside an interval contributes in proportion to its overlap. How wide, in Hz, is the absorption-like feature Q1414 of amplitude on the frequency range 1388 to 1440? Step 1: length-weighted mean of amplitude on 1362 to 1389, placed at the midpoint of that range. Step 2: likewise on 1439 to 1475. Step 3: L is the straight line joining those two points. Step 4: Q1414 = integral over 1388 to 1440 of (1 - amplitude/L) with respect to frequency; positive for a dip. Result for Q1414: -2.8 Hz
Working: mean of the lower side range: 32.8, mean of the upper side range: 38.8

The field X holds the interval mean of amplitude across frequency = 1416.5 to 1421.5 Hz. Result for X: 35.6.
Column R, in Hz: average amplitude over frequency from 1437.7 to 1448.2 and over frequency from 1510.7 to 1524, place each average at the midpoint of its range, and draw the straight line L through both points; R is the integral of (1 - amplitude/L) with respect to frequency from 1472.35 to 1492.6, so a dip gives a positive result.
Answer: 1.9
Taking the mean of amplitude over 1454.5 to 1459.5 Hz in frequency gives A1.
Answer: 38.9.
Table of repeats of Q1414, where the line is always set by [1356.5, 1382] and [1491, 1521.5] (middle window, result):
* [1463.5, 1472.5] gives -0.6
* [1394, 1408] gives -2.4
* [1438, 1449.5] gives -2.6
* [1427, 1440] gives -2.7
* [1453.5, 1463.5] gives -1.1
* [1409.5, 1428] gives -2.0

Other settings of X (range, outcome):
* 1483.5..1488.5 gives 34.4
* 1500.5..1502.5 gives 36.5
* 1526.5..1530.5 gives 36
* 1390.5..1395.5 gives 38.7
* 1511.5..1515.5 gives 36.4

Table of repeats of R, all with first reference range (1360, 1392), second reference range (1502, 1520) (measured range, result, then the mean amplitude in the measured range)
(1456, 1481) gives -0.67 Hz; 36.6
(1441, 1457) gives -2.50 Hz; 40.5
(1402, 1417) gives -1.04 Hz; 36.1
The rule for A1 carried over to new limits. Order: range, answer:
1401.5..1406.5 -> 36.6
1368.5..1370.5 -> 30.1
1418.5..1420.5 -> 35.8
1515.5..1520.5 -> 36.4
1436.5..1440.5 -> 41.4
